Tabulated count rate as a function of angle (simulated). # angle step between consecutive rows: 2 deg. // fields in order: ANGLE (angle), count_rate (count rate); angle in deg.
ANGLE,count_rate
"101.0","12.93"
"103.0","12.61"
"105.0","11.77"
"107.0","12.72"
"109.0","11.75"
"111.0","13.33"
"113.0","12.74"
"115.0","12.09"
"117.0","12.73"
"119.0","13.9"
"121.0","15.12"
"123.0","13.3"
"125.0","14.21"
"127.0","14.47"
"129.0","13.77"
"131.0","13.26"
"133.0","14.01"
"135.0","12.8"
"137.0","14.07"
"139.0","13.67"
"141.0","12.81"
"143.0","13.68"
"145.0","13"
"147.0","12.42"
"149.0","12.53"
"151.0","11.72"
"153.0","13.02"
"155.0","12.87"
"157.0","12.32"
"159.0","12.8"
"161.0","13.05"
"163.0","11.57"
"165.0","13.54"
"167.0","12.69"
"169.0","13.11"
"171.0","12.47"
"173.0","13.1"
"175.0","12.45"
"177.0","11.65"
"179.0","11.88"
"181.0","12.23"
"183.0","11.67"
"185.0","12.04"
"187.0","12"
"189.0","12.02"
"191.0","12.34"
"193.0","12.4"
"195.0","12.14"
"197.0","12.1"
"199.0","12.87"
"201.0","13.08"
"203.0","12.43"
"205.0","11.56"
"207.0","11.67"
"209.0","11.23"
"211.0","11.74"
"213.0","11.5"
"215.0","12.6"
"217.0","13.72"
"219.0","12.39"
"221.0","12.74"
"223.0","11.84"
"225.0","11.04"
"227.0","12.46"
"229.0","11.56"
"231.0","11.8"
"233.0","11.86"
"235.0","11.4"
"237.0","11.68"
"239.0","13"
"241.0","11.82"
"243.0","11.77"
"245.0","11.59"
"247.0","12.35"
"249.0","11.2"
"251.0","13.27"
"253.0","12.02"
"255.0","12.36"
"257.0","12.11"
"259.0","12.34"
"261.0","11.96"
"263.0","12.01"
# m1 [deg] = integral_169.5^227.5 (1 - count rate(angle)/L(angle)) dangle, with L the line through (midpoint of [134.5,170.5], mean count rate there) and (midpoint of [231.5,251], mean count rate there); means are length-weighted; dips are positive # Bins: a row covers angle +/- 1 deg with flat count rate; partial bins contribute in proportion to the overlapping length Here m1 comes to 0.9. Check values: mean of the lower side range 12.9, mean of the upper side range 11.9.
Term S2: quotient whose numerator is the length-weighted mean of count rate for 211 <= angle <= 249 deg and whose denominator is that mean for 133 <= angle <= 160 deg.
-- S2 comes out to 0.93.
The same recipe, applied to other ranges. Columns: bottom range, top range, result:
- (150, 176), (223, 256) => 0.94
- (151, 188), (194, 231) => 0.98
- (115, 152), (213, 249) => 0.90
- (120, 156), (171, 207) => 0.91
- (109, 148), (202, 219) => 0.90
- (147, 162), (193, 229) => 0.97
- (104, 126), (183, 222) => 0.94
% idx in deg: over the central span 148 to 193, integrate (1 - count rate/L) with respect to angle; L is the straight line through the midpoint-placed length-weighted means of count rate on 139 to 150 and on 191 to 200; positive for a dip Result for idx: 0.9 deg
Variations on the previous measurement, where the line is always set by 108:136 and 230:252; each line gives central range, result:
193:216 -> 0.6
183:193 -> 0.4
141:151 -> 0.3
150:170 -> 0.4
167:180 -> 0.3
